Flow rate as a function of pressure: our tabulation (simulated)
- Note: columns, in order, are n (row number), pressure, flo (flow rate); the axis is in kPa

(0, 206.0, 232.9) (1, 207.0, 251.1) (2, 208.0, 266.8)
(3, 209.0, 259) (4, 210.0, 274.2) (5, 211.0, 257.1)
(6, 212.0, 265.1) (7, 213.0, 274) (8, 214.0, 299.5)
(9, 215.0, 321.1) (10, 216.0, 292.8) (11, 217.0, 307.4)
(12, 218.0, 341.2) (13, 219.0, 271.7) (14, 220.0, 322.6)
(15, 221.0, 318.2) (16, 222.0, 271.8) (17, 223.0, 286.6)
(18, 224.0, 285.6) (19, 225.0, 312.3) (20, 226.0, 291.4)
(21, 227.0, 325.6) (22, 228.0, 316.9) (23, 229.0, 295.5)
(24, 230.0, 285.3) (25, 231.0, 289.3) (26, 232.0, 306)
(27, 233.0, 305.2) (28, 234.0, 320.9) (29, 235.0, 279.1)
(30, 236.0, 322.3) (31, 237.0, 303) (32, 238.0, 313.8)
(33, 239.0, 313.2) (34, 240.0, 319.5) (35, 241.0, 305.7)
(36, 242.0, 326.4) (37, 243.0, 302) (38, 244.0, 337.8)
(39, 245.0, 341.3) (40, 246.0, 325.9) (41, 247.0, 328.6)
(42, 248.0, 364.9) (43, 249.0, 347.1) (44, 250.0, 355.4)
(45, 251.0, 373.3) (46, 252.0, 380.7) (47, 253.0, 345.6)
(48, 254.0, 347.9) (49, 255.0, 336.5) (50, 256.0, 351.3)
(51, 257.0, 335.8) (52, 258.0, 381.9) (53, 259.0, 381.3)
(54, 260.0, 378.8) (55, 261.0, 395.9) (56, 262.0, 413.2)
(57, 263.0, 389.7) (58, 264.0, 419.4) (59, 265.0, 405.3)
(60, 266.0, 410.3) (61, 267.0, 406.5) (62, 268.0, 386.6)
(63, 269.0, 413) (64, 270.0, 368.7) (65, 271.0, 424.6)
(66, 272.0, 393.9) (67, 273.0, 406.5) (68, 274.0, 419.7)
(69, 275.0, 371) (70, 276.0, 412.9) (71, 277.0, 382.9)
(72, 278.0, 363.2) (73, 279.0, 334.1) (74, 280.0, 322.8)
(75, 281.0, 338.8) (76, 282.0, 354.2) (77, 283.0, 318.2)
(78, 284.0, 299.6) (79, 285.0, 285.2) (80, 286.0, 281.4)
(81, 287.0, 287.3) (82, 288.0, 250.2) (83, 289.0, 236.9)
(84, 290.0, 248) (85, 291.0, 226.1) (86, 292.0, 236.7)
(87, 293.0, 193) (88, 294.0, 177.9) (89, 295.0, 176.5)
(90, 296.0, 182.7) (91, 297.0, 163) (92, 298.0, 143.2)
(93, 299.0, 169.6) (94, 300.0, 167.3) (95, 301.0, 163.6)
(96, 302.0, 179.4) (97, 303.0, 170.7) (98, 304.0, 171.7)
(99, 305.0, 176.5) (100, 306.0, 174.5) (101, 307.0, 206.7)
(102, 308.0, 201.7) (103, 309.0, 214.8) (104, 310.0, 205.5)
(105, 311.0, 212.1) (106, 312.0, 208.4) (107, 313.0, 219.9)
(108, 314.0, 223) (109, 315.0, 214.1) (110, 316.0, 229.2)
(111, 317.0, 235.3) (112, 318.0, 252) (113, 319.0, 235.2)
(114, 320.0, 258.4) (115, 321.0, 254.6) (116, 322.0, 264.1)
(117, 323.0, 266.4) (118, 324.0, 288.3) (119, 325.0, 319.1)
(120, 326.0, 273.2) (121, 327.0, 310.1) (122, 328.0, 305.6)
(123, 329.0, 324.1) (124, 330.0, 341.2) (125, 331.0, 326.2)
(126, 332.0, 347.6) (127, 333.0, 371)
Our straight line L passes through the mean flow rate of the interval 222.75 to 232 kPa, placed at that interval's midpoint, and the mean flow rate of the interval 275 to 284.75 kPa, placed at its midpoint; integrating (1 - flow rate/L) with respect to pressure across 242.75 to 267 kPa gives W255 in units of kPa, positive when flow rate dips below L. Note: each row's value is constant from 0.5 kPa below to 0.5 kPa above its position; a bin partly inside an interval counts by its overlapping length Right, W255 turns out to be -3.1 kPa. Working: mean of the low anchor 299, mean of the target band 366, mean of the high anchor 347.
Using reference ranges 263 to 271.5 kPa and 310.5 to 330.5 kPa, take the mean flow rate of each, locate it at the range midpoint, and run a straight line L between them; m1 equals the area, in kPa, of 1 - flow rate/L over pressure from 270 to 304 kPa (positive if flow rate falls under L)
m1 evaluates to 7.8 kPa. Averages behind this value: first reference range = 403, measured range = 275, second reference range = 262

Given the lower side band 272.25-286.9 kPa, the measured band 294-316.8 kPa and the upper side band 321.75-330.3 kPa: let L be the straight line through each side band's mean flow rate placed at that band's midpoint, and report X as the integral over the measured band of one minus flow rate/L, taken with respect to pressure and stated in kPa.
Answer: 9.26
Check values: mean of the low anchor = 348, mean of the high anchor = 299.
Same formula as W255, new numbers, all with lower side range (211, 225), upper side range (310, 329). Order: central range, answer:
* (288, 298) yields 2.3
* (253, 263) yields -3.2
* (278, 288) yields -1.6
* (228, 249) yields -2.0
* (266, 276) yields -4.6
